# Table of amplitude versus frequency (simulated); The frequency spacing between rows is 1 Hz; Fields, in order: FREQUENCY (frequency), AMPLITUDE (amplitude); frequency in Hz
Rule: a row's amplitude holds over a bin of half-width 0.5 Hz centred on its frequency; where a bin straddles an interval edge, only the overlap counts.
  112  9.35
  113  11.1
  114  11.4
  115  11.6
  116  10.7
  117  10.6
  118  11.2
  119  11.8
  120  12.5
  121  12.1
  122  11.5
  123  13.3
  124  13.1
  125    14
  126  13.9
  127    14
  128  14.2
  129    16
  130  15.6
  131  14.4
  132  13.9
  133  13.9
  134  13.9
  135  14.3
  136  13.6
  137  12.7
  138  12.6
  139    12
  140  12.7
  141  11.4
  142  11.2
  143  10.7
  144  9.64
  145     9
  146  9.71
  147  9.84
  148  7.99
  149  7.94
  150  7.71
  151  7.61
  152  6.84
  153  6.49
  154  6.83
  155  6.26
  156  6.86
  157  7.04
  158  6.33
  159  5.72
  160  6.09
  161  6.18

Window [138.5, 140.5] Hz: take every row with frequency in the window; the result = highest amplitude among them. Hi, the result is 12.7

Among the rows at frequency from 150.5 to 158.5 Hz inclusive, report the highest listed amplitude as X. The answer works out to 7.61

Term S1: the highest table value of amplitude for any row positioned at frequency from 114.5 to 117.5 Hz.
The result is 11.6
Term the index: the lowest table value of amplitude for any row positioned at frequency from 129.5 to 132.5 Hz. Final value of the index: 13.9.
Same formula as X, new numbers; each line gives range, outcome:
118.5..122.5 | 12.5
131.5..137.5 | 14.3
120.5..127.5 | 14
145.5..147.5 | 9.84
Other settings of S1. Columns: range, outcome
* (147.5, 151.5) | 7.99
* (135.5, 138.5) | 13.6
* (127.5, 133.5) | 16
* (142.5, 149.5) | 10.7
